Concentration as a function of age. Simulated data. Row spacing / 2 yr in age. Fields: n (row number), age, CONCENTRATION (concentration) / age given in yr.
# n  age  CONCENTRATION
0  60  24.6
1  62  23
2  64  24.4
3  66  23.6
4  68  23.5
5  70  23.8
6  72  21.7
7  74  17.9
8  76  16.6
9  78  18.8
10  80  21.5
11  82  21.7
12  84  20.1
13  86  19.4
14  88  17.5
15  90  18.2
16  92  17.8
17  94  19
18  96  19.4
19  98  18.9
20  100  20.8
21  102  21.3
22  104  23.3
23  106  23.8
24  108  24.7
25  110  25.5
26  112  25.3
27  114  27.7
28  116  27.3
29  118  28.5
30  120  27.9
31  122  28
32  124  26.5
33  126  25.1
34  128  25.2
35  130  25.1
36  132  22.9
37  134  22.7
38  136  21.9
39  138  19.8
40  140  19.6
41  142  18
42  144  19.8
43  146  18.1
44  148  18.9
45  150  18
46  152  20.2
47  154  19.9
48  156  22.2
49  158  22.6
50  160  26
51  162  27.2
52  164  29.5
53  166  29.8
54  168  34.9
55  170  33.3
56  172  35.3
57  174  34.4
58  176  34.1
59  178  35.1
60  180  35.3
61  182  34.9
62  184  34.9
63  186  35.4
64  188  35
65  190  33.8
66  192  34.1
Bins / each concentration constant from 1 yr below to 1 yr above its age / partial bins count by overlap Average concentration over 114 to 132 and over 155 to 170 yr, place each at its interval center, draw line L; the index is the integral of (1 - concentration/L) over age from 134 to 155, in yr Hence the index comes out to 5.9 yr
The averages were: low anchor 26.5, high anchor 27.8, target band 19.6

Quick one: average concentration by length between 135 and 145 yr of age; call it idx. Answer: 19.8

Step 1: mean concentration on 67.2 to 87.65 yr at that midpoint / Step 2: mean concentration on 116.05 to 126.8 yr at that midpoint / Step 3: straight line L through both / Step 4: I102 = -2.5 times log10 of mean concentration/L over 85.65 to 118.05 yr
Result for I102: 0.103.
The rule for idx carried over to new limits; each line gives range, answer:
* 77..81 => 20.1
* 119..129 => 26.5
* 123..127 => 25.8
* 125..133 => 24.6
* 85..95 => 18.4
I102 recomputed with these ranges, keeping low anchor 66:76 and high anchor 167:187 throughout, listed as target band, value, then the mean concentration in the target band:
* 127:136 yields 0.218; 23.7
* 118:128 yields 0.042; 26.9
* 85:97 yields 0.276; 18.6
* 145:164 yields 0.413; 21.9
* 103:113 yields 0.067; 24.5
